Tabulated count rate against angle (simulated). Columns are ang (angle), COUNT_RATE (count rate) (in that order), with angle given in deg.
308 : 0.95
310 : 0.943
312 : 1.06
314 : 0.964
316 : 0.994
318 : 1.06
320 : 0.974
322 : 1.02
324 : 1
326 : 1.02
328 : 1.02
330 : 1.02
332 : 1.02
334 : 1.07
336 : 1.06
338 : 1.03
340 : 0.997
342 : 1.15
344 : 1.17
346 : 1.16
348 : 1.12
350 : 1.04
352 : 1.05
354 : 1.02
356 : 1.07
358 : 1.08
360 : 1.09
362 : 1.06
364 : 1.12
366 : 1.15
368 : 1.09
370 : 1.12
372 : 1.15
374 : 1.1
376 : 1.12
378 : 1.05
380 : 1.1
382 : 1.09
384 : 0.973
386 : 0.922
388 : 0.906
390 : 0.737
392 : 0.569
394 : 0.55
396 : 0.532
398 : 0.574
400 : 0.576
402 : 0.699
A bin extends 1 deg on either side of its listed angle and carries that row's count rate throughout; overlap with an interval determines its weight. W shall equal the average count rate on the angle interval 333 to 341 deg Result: 1.04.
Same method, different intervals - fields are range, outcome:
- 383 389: 0.934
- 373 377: 1.11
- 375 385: 1.07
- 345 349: 1.14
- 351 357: 1.05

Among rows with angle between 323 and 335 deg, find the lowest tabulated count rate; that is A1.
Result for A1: 1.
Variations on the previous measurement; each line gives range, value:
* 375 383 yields 1.05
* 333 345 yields 0.997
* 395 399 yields 0.532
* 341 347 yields 1.15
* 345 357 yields 1.02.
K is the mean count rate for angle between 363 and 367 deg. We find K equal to 1.14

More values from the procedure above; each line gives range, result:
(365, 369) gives 1.12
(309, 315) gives 0.989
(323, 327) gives 1.01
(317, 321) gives 1.02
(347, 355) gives 1.06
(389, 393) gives 0.653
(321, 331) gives 1.02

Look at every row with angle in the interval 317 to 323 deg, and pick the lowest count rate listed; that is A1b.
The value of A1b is 0.974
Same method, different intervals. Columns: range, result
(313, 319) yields 0.964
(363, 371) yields 1.09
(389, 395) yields 0.55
